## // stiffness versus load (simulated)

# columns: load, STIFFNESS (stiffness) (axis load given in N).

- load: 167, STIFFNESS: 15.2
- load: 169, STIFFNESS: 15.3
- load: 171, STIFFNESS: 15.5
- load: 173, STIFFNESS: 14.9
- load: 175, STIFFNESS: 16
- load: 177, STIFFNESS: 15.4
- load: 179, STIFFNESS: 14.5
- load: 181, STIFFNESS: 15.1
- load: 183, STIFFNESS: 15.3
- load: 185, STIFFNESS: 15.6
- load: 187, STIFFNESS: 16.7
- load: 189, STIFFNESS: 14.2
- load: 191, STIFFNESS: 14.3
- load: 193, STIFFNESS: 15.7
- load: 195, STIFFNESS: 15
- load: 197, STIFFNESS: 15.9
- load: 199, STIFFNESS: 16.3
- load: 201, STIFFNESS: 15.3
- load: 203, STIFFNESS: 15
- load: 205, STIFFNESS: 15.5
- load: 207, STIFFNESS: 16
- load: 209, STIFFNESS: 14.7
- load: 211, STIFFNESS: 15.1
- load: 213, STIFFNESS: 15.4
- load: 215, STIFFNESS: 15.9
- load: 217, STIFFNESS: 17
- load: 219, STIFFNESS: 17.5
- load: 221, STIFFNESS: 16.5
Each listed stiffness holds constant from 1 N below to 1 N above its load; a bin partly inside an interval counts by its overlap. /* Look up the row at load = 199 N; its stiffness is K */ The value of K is 16.3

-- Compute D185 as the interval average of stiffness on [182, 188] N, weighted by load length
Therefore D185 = 15.9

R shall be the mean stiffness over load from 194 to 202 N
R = 15.6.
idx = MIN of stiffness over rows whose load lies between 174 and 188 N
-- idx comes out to 14.5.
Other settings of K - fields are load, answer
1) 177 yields 15.4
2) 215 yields 15.9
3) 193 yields 15.7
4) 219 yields 17.5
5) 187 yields 16.7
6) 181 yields 15.1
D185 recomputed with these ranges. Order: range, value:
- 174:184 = 15.3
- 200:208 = 15.4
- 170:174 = 15.2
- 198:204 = 15.5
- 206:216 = 15.4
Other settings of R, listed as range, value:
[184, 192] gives 15.2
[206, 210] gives 15.3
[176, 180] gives 14.9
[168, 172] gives 15.4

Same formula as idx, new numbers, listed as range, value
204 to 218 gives 14.7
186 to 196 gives 14.2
